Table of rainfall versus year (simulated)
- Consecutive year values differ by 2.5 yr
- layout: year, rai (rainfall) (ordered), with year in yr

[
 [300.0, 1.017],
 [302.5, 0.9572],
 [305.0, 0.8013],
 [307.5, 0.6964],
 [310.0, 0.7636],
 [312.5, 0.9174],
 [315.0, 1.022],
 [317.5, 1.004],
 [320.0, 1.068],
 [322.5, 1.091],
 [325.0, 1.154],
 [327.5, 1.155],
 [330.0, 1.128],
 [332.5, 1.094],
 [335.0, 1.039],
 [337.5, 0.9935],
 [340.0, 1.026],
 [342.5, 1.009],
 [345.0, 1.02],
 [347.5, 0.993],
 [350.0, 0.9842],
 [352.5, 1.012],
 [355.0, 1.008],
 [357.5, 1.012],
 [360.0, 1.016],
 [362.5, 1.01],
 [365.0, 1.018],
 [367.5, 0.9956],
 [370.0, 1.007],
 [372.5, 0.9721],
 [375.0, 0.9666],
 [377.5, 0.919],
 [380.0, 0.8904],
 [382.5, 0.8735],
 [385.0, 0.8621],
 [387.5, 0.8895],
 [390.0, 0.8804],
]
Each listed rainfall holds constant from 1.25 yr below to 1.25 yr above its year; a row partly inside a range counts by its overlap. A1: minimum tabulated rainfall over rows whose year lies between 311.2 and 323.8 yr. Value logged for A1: 0.9174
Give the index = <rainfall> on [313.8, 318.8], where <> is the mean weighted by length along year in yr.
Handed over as 1.01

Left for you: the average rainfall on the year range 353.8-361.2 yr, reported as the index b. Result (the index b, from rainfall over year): 1.01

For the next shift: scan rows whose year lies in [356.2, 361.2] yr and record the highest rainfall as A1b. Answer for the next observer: 1.016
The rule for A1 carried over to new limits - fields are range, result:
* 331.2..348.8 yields 0.993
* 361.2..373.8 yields 0.9721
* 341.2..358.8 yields 0.9842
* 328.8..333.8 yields 1.094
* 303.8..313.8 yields 0.6964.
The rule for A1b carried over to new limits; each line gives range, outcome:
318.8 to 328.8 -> 1.155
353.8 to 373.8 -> 1.018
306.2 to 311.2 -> 0.7636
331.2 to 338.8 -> 1.094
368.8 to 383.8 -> 1.007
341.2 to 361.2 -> 1.02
